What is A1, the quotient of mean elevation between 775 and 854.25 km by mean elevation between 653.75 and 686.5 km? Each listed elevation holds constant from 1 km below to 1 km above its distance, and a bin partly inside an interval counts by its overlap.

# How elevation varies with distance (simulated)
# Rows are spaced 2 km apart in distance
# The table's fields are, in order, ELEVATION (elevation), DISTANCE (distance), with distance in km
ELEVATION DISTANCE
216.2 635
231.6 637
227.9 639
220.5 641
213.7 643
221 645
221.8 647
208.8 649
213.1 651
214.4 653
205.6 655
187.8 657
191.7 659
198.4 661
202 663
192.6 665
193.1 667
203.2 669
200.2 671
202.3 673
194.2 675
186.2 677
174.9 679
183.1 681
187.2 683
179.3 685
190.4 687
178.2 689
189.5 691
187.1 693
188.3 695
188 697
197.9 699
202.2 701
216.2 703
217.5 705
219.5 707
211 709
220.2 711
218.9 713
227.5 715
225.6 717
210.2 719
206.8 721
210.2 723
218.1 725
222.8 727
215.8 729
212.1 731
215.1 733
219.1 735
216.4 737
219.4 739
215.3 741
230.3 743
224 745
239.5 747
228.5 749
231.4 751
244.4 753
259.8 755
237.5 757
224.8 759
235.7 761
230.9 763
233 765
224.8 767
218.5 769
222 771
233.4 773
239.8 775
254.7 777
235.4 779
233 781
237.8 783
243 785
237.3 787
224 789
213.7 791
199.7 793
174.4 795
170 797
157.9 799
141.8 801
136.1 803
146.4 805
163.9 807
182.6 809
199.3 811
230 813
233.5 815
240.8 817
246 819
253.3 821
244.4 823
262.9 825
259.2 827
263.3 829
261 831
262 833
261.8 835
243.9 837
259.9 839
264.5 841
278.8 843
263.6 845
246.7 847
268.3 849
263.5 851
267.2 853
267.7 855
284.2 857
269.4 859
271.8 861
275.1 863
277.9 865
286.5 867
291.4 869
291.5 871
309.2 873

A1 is 1.2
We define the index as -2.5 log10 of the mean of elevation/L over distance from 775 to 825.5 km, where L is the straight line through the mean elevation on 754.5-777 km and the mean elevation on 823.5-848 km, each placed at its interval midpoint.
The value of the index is 0.17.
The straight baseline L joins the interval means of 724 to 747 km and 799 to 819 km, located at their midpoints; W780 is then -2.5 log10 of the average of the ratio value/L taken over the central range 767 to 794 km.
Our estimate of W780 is -0.15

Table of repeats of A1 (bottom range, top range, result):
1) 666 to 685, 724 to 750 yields 1.16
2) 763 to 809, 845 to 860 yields 1.29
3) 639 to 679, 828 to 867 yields 1.31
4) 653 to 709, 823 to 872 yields 1.37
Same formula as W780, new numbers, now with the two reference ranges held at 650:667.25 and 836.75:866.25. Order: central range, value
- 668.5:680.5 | 0.07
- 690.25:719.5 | 0.04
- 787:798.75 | 0.24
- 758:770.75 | 0.04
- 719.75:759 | 0.02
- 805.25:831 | 0.12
